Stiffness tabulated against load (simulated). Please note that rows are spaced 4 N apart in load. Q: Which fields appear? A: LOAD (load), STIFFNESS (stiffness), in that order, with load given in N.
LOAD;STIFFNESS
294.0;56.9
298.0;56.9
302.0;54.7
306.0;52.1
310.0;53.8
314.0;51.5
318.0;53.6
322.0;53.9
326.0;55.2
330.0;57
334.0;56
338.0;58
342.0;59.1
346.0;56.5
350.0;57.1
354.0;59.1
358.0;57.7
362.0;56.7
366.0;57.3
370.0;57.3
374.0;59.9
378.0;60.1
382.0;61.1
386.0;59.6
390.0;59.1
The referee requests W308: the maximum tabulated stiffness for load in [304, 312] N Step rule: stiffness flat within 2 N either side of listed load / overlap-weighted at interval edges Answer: 53.8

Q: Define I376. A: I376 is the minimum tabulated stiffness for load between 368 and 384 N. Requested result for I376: 57.3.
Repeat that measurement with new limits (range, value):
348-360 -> 57.1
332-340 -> 56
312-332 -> 51.5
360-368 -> 56.7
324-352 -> 55.2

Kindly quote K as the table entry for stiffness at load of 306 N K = 52.1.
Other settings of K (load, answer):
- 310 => 53.8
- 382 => 61.1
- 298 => 56.9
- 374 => 59.9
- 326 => 55.2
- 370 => 57.3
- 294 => 56.9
